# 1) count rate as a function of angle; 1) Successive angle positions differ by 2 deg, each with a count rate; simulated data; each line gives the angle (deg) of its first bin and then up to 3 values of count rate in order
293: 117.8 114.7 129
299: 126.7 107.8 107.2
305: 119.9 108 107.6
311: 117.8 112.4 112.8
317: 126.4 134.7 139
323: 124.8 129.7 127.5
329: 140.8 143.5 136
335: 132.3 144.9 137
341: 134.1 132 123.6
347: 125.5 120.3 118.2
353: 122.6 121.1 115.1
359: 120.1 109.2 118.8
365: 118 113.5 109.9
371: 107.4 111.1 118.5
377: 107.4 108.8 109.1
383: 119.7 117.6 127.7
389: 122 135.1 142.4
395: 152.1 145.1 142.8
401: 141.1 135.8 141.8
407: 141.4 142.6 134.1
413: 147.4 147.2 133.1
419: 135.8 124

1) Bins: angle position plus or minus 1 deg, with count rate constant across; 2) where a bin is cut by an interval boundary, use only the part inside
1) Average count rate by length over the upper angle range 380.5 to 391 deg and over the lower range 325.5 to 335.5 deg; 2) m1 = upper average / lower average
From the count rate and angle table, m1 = 0.89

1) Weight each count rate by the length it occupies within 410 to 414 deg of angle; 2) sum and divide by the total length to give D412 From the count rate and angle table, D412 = 141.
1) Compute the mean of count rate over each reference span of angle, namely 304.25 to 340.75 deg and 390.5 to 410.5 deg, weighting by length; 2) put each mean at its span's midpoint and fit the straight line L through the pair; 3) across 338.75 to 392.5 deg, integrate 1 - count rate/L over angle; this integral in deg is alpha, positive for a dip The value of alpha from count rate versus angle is 6.4 deg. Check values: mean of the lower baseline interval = 128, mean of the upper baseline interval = 142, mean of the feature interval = 119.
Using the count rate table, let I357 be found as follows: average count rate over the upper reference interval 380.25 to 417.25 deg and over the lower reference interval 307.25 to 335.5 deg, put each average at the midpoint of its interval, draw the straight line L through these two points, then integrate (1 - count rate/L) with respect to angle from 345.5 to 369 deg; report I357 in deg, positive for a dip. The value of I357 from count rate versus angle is 2.3 deg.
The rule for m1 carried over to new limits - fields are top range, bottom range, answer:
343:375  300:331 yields 0.96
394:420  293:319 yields 1.21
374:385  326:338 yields 0.82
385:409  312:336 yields 1.06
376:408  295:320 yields 1.11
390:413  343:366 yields 1.18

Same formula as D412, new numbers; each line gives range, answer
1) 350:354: 120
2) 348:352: 119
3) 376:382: 108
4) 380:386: 115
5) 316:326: 131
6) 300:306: 112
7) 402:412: 139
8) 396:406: 141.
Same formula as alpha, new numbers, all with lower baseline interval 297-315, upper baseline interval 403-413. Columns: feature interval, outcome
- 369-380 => 1.8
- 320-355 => -2.5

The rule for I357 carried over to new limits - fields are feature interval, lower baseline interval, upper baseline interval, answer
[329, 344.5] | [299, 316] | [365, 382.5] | -3.4 deg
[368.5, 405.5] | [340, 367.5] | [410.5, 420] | 1.5 deg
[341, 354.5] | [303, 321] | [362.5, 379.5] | -1.1 deg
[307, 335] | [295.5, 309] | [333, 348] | -0.5 deg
